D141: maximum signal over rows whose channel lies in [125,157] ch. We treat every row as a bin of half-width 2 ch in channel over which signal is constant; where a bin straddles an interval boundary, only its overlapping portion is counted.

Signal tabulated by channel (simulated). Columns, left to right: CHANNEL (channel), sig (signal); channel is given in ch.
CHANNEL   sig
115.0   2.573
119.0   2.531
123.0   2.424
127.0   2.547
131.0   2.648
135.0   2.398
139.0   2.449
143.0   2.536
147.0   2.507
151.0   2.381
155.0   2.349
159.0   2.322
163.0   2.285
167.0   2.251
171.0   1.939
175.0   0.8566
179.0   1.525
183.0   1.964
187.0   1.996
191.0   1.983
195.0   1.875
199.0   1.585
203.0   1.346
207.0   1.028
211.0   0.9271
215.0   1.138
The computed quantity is 2.648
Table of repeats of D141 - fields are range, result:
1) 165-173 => 2.251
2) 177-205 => 1.996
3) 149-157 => 2.381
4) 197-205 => 1.585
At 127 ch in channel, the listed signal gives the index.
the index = 2.547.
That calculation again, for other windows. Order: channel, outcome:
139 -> 2.449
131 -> 2.648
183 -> 1.964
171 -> 1.939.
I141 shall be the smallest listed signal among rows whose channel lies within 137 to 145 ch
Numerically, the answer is 2.449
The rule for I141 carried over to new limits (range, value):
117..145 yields 2.398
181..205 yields 1.346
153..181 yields 0.8566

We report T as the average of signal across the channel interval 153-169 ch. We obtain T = 2.3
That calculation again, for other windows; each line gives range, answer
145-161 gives 2.39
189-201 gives 1.81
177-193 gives 1.87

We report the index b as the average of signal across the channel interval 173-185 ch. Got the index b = 1.45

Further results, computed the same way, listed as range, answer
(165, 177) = 1.68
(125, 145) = 2.52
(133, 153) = 2.45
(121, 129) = 2.49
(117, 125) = 2.48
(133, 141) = 2.42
